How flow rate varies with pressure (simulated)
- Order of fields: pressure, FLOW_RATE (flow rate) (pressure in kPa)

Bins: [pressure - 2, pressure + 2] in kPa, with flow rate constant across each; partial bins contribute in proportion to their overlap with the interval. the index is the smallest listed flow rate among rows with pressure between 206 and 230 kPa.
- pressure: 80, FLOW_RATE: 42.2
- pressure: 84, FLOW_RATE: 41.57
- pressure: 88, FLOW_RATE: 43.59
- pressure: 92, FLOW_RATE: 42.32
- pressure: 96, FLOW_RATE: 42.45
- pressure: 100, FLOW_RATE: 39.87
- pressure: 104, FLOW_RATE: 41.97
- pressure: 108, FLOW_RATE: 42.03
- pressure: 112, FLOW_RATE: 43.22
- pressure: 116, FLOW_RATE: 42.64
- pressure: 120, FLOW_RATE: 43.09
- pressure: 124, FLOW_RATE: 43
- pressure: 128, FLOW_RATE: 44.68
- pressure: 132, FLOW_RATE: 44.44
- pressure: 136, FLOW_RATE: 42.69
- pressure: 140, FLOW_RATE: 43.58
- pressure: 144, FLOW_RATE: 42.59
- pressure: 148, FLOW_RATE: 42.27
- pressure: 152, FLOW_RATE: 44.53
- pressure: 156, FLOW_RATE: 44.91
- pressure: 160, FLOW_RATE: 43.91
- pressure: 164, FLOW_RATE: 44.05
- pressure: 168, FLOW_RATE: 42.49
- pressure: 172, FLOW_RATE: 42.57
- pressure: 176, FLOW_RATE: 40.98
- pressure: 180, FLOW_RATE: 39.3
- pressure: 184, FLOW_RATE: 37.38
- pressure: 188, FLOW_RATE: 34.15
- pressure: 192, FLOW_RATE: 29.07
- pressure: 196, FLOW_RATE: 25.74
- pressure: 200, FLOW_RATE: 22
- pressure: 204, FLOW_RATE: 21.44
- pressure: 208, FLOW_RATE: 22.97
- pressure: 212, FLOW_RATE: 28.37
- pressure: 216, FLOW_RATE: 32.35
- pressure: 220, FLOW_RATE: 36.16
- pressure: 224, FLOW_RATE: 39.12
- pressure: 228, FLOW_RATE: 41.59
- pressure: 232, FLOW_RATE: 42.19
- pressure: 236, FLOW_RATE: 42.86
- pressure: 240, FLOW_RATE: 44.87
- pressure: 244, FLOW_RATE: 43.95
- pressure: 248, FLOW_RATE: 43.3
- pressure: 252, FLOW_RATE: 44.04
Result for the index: 22.97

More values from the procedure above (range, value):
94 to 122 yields 39.87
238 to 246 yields 43.95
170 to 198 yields 25.74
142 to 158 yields 42.27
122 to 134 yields 43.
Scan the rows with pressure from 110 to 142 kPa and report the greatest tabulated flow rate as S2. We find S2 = 44.68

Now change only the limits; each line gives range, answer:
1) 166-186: 42.57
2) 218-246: 44.87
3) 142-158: 44.91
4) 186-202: 34.15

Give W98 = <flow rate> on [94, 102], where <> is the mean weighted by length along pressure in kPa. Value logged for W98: 41.2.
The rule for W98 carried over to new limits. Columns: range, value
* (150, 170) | 44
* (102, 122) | 42.6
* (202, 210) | 22.2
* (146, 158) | 43.9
